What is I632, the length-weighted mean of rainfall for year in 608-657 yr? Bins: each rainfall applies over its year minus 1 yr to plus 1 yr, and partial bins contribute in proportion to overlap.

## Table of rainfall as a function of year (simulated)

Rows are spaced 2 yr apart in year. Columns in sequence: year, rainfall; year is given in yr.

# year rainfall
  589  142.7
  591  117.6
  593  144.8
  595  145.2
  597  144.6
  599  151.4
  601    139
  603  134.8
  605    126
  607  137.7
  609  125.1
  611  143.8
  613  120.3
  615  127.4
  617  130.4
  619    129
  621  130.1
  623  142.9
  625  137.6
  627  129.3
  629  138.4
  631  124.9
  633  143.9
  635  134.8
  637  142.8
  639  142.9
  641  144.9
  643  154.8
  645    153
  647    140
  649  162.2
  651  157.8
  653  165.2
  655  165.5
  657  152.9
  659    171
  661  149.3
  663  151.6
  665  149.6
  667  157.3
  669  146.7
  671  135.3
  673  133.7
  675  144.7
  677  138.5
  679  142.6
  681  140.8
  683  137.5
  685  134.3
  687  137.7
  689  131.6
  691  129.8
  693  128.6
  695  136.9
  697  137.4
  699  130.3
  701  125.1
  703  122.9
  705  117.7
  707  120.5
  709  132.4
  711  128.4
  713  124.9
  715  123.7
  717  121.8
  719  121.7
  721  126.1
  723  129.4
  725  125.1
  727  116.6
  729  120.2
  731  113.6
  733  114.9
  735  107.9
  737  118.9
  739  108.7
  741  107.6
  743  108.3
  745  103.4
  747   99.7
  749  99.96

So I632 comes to 141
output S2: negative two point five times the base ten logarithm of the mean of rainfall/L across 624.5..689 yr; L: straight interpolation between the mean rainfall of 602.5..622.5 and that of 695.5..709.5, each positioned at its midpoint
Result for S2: -0.13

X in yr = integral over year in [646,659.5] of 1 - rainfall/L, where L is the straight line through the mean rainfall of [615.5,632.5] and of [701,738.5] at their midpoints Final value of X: -3.1 yr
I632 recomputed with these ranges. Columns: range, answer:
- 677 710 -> 132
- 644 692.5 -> 147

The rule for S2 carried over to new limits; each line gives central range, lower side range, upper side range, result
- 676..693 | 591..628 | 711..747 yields -0.103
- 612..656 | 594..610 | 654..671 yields 0.038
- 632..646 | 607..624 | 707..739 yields -0.127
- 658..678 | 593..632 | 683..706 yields -0.123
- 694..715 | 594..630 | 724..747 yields -0.081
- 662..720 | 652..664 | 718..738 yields 0.051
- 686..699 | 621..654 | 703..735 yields -0.034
